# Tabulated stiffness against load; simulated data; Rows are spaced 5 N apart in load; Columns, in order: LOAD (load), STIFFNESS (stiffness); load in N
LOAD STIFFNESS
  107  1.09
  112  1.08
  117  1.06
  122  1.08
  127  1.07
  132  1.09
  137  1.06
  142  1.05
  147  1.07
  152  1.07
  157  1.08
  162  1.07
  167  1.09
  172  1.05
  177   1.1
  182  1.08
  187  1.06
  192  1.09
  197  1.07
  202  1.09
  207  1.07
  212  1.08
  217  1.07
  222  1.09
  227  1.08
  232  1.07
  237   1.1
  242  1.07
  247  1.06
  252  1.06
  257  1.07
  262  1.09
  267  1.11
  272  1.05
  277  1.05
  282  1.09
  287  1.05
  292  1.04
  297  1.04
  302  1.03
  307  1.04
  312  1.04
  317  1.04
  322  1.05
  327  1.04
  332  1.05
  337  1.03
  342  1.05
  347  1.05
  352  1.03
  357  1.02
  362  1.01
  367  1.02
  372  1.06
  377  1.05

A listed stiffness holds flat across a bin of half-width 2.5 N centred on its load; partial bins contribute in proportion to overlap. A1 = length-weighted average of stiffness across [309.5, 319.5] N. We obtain 1.04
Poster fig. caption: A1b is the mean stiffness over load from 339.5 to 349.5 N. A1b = 1.05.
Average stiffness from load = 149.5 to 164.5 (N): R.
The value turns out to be 1.07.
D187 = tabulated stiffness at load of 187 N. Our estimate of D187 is 1.06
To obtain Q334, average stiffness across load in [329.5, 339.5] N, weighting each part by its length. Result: 1.04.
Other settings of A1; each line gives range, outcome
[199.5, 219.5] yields 1.08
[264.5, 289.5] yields 1.07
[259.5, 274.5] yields 1.08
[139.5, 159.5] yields 1.07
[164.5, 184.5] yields 1.08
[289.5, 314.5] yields 1.04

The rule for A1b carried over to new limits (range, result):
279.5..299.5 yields 1.05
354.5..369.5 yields 1.02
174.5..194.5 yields 1.08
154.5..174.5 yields 1.07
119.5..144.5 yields 1.07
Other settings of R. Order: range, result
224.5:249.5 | 1.08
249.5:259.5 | 1.07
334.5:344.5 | 1.04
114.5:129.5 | 1.07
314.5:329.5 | 1.04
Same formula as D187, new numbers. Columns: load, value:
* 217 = 1.07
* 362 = 1.01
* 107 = 1.09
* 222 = 1.09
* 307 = 1.04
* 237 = 1.1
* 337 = 1.03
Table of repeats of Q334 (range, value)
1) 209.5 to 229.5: 1.08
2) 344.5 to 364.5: 1.03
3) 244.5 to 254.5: 1.06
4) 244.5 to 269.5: 1.08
